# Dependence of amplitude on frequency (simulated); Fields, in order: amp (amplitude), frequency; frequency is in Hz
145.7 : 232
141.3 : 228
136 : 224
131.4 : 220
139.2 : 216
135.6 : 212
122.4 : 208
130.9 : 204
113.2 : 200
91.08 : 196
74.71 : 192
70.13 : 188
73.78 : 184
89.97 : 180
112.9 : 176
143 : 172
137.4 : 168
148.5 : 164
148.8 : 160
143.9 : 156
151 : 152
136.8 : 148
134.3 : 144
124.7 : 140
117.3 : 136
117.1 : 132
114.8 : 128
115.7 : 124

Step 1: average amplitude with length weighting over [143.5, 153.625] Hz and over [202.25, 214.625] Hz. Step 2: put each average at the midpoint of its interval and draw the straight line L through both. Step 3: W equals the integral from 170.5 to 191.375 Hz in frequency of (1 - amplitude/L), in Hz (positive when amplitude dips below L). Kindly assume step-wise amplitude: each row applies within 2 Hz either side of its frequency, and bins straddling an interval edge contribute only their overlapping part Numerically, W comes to 6.2 Hz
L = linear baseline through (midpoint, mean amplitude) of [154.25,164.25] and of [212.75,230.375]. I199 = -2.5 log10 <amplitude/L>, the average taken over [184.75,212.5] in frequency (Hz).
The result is 0.34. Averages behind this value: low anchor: 147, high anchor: 137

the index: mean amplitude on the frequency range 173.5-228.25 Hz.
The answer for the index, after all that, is 111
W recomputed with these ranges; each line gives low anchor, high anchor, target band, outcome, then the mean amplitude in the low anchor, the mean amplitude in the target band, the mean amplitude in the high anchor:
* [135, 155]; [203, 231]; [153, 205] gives 7.8 Hz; 134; 114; 134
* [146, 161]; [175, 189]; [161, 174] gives -3.1 Hz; 145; 143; 86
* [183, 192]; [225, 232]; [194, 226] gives -4.4 Hz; 72.4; 125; 142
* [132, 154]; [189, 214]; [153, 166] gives -2.3 Hz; 131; 147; 110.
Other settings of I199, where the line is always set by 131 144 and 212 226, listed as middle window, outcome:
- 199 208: 0.08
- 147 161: -0.17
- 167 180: 0.03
